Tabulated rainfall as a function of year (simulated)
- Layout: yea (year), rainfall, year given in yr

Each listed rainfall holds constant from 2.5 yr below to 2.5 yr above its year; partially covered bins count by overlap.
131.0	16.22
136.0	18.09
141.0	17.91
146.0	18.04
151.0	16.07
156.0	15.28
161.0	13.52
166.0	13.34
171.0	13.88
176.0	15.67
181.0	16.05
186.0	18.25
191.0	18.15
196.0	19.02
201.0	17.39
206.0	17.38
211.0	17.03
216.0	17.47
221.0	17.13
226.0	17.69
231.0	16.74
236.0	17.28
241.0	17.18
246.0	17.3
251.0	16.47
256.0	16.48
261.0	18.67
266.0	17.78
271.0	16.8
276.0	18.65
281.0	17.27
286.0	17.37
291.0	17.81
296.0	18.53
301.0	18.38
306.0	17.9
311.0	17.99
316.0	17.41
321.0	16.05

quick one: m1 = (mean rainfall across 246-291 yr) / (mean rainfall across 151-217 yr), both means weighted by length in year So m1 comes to 1.07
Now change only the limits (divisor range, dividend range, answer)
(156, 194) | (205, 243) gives 1.11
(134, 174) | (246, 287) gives 1.11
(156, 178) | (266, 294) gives 1.24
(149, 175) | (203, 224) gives 1.19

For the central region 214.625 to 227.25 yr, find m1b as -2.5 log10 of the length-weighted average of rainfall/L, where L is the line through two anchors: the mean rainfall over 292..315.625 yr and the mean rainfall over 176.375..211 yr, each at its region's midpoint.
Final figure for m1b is 0.02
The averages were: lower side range 17.5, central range 17.4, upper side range 18.1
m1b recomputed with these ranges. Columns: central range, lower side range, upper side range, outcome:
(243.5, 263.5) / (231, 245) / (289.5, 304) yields 0.01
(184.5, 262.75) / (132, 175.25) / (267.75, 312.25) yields -0.04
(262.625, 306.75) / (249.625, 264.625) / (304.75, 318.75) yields -0.02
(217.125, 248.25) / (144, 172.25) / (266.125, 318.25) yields -0.04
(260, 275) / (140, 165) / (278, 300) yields -0.01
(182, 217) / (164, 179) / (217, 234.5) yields -0.13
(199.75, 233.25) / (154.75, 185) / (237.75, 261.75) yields -0.07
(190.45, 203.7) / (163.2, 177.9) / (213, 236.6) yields -0.16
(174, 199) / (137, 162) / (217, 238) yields -0.04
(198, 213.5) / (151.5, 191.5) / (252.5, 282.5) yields -0.07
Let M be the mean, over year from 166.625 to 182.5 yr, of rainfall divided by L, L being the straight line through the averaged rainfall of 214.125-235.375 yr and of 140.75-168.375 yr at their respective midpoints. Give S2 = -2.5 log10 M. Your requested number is 0.08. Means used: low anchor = 15.5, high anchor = 17.3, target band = 14.9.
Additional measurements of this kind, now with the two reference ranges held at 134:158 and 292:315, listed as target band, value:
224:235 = 0.03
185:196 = -0.06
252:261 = 0.05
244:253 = 0.06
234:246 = 0.03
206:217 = 0.02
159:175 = 0.24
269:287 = 0.02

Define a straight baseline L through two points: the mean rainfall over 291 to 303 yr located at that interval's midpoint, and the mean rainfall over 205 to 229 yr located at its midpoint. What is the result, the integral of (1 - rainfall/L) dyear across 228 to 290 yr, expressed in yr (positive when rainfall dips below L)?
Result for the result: 1.7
